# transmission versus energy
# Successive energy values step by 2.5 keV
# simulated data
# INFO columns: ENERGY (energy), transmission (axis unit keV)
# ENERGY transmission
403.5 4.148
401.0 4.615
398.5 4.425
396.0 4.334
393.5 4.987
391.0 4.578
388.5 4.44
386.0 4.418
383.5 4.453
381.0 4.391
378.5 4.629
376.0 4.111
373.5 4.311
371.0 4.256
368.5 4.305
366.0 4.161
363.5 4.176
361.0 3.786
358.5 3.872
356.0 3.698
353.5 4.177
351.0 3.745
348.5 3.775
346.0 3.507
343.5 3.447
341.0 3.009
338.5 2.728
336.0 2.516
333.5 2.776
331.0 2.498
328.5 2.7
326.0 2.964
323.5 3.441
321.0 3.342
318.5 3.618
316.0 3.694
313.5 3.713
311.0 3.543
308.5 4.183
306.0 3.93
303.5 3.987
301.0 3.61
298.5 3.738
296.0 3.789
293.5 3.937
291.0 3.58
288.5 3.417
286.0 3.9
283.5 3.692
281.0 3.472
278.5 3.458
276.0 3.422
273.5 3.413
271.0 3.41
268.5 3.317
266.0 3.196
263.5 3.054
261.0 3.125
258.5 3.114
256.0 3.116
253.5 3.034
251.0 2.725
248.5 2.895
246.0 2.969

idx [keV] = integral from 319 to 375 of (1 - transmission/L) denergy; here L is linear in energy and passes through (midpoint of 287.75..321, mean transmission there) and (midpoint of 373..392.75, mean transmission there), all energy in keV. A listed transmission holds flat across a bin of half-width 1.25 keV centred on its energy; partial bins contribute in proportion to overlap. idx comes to 8.4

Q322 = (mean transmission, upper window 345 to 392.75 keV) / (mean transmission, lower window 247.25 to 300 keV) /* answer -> 1.23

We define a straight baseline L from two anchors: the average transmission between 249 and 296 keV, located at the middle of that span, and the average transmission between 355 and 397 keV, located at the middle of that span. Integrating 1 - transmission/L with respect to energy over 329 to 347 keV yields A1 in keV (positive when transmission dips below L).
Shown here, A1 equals 4.76 keV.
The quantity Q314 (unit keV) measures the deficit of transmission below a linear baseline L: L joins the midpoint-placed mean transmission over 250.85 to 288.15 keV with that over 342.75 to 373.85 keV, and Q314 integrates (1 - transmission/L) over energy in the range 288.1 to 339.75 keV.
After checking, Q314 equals 2.8 keV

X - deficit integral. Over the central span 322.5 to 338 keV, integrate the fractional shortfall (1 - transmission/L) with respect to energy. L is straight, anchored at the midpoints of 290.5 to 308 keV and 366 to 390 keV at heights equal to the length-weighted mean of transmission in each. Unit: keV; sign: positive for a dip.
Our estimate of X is 4.7 keV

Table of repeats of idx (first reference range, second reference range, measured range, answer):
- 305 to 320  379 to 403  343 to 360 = 1.6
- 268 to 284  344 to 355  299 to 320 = -1.1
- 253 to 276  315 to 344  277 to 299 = -3.5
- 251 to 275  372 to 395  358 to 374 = 0.6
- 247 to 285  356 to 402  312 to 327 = 1.1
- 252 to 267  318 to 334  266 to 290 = -3.2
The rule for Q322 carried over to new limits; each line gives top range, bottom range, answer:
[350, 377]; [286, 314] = 1.08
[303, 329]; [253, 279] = 1.10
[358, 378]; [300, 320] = 1.10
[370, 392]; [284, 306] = 1.17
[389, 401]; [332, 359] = 1.36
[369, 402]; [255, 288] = 1.32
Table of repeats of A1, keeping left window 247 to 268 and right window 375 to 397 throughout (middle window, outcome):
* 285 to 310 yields -2.22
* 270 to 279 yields -0.53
